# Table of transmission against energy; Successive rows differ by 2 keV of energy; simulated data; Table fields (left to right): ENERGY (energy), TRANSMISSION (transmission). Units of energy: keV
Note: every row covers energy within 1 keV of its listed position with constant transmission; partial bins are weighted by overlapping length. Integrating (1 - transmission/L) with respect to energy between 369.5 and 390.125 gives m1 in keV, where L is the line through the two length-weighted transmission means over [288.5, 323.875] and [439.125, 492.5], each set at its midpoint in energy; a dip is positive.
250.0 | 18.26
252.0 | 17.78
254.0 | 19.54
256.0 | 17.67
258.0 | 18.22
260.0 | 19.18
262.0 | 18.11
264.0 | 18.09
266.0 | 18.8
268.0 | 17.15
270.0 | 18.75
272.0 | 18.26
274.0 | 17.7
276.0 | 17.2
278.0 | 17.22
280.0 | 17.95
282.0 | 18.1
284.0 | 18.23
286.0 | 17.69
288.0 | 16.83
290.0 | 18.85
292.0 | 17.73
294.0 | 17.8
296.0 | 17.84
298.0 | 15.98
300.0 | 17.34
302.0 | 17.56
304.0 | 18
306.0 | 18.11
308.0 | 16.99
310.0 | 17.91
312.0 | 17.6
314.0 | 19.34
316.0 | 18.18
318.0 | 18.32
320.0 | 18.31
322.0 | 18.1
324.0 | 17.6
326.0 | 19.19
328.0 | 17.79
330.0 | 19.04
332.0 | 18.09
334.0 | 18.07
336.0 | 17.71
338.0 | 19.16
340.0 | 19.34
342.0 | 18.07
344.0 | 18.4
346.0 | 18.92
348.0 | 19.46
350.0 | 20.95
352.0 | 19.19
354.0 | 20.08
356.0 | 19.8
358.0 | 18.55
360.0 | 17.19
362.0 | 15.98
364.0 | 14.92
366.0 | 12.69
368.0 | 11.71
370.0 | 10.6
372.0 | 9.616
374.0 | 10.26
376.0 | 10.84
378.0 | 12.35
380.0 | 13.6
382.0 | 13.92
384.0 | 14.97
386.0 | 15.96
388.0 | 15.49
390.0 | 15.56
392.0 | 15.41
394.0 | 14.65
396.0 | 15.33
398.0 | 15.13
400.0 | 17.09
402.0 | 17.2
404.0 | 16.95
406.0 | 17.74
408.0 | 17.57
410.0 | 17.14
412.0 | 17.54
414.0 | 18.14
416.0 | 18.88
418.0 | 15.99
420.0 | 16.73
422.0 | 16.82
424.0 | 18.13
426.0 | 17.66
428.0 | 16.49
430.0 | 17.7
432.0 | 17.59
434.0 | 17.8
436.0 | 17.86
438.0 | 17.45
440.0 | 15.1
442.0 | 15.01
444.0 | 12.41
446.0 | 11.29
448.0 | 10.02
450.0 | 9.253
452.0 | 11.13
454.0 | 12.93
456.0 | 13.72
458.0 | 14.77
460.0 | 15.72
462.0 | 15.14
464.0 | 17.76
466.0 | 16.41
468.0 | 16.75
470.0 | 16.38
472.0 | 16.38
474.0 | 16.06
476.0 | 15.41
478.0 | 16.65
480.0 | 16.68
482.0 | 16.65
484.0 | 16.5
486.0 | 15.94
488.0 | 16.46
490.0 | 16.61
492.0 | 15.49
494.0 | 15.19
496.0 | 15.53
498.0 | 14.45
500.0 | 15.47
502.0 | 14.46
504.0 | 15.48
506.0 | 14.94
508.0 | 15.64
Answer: 4.4 keV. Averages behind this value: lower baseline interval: 17.9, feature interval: 13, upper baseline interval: 14.9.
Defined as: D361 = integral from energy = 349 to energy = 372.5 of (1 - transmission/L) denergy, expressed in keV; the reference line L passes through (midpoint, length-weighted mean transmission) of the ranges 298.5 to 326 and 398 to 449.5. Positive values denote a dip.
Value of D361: 1.7 keV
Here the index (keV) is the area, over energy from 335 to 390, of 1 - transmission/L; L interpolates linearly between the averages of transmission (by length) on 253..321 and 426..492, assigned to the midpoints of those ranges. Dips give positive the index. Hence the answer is 3.1 keV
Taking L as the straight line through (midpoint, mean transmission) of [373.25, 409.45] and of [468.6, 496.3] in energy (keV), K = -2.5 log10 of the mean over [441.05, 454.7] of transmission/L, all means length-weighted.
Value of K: 0.32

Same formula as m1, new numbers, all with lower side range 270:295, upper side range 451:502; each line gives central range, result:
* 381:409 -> 1.0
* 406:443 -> -2.3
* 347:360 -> -1.9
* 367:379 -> 4.2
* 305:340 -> -1.8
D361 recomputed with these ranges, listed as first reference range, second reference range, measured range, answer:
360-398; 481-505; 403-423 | -4.3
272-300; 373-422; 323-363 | -4.9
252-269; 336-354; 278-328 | 2.3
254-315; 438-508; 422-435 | -1.5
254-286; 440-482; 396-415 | -1.8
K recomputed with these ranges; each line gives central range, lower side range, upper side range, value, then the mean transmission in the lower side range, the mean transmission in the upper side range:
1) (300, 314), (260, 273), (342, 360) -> 0.06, 18.3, 19.2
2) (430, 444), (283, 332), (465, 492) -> 0.01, 17.9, 16.3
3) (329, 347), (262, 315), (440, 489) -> -0.10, 17.8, 14.8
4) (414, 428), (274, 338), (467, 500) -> -0.04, 17.9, 16.1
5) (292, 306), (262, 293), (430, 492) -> 0.01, 17.9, 15.3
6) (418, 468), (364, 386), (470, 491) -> -0.03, 12.4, 16.3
